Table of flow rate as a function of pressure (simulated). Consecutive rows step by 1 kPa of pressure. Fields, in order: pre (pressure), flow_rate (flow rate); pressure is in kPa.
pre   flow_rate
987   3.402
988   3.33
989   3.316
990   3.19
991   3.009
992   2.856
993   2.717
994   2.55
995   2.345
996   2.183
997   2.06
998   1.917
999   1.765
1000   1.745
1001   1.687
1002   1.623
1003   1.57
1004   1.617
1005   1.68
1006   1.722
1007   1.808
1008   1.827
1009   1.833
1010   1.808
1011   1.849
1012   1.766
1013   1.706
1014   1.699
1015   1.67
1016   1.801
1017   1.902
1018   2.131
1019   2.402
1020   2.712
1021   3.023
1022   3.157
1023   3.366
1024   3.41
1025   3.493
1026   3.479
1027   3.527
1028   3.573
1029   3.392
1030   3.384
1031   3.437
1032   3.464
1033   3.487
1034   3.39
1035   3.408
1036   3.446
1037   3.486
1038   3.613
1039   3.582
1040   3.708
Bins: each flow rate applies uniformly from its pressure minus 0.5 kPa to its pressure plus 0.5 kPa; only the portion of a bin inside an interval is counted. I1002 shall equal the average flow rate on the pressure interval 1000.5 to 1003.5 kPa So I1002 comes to 1.63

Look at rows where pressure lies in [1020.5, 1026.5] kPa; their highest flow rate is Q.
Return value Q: 3.493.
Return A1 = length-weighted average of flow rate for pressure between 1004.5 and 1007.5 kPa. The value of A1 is 1.74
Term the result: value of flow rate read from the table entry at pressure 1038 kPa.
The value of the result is 3.613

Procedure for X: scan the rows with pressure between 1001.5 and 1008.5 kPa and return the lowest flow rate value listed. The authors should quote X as 1.57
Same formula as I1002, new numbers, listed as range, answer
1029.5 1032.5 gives 3.43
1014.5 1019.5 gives 1.98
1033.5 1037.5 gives 3.43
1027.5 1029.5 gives 3.48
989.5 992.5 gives 3.02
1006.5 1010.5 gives 1.82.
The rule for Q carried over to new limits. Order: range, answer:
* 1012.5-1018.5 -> 2.131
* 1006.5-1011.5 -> 1.849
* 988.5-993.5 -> 3.316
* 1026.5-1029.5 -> 3.573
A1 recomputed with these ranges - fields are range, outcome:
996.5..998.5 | 1.99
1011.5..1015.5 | 1.71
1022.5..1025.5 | 3.42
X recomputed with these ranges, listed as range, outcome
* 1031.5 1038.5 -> 3.39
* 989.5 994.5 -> 2.55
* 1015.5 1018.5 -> 1.801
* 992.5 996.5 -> 2.183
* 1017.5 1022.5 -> 2.131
